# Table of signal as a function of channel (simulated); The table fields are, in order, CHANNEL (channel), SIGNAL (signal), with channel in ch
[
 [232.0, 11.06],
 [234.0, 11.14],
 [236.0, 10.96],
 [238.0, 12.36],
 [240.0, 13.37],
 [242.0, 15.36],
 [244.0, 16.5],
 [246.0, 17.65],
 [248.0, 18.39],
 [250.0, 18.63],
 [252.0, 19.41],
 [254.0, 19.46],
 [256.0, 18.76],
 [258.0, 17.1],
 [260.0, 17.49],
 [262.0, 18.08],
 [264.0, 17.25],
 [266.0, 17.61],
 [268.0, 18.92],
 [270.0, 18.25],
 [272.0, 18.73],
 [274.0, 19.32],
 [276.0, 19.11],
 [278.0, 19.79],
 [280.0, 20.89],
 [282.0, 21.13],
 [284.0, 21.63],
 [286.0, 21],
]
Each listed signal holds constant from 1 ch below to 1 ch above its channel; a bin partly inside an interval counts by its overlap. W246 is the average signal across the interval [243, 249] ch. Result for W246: 17.5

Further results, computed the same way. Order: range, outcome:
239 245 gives 15.1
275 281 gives 19.9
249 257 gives 19.1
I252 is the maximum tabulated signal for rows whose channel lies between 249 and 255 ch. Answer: 19.46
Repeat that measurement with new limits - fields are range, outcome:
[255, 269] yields 18.92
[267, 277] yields 19.32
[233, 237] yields 11.14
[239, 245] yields 16.5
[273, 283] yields 21.13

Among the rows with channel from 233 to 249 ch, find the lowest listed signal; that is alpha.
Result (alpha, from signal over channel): 10.96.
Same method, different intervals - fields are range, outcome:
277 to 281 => 19.79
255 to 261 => 17.1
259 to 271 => 17.25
